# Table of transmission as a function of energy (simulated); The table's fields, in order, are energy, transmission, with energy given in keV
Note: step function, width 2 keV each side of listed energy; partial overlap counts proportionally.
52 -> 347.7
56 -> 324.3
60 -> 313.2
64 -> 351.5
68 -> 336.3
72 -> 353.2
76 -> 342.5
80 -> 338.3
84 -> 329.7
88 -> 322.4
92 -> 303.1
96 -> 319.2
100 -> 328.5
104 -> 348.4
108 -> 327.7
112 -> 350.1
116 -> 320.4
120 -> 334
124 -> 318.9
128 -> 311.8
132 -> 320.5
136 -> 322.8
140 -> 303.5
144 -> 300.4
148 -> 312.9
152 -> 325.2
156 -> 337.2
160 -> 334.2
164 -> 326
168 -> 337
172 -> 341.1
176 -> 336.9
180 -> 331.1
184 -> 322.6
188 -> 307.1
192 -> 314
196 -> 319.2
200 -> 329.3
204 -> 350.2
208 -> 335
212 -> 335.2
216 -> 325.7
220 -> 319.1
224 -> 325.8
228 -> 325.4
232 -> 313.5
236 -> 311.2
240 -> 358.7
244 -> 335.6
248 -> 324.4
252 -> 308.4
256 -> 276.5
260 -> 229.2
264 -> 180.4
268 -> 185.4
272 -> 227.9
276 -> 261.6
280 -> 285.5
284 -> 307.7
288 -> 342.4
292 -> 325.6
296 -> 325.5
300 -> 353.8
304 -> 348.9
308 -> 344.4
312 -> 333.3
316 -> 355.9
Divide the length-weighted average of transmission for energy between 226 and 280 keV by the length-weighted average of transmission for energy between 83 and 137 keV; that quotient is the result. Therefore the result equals 0.86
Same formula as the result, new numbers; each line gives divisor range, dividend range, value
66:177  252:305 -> 0.86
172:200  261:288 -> 0.77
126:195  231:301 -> 0.90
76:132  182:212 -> 1.00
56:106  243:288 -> 0.81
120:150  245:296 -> 0.87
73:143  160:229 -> 1.01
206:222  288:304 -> 1.03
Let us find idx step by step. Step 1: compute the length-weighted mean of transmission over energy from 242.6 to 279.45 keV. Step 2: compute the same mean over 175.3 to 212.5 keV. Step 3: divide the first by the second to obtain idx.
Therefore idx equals 0.8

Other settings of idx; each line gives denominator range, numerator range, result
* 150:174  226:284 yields 0.84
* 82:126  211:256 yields 0.99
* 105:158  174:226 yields 1.01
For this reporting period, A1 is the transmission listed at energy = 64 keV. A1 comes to 351.5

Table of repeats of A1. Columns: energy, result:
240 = 358.7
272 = 227.9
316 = 355.9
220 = 319.1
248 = 324.4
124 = 318.9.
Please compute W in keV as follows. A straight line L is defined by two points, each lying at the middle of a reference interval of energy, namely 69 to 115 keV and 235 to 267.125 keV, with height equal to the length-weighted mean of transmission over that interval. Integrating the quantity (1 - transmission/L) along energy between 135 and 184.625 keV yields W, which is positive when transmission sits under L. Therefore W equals -2.0 keV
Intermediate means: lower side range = 333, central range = 326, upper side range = 286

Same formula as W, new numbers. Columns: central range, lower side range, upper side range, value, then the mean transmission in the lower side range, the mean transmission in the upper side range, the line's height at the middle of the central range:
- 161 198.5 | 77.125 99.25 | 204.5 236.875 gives -0.2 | 324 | 326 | 325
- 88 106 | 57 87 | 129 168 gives 0.4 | 337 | 321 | 332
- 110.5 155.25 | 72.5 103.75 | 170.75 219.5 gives 1.2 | 329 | 328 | 329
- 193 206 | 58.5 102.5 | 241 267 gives -1.7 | 331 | 275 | 293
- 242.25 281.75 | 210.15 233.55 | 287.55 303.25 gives 8.4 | 324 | 337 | 331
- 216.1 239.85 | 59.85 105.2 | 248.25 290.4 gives -3.7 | 333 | 264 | 279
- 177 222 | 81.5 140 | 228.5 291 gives -3.8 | 325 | 285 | 301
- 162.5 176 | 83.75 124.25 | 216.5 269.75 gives -1.0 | 328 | 293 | 312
